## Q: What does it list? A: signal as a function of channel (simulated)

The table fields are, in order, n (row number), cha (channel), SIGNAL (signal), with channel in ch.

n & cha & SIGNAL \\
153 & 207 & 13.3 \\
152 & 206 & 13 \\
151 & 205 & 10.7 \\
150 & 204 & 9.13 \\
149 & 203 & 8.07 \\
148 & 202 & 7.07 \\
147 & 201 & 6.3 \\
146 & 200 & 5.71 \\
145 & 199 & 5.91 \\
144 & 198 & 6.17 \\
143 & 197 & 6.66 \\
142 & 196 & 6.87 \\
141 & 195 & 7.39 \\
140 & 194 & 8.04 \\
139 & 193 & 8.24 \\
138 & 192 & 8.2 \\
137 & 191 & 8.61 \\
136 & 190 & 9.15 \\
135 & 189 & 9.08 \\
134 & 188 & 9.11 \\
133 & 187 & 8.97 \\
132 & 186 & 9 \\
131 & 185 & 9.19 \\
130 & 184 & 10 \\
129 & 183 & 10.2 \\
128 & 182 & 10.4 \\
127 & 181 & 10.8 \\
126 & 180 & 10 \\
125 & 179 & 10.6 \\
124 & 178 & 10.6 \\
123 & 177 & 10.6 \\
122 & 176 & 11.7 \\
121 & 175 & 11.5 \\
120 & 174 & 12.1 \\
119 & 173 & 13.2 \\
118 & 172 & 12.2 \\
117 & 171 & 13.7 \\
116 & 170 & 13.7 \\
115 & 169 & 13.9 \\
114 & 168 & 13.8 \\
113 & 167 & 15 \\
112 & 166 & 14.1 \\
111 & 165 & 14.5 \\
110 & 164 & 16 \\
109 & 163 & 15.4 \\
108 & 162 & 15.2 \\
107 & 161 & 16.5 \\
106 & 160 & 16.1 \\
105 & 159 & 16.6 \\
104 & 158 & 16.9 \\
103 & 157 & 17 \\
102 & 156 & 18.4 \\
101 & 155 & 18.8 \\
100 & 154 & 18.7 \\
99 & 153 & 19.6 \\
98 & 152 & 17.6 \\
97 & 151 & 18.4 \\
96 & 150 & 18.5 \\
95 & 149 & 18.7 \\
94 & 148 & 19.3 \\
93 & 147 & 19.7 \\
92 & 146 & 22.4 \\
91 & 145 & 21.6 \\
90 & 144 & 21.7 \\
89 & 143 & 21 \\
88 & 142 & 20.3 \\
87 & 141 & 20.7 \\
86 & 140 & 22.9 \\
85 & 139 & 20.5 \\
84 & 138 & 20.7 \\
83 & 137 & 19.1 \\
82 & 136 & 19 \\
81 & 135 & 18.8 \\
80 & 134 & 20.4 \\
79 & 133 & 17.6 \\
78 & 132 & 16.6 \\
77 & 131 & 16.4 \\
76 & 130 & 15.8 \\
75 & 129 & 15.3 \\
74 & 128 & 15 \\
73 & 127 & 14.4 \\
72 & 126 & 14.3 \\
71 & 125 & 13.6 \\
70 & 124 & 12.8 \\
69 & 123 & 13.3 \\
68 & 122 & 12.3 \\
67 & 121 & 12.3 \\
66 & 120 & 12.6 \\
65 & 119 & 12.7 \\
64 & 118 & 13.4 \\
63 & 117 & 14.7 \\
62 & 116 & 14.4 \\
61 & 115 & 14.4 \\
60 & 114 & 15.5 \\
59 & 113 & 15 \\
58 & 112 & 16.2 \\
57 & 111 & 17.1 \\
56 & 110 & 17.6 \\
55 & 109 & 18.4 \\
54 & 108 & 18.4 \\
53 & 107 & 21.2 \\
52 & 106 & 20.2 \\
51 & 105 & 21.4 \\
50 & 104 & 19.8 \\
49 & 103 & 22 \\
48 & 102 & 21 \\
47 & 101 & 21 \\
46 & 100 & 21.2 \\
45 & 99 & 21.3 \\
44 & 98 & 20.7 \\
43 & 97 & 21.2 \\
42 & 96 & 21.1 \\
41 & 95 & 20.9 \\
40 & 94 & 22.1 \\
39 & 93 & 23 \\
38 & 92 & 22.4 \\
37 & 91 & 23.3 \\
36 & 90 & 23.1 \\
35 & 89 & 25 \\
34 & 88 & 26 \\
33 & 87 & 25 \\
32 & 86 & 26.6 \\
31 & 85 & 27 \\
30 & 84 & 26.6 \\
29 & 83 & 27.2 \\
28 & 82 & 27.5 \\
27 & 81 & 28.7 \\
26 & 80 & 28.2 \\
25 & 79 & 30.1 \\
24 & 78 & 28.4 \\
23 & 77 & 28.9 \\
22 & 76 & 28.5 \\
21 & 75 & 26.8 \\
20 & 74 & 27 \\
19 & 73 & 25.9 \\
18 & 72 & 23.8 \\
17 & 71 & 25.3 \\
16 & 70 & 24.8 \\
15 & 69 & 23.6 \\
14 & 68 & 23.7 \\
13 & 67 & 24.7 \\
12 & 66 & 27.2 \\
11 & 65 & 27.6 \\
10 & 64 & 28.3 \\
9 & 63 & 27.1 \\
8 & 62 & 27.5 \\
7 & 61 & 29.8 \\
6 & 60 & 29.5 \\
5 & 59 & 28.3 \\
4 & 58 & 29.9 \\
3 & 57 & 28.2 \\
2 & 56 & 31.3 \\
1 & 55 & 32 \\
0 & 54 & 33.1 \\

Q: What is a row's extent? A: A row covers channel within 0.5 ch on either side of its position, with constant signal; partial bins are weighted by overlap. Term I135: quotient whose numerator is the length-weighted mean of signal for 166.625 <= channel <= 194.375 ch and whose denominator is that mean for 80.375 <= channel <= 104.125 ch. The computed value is 0.46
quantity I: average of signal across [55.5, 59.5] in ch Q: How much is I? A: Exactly 29.4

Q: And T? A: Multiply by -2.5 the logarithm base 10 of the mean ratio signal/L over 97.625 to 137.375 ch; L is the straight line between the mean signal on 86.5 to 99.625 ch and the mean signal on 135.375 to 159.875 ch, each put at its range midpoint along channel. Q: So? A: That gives 0.249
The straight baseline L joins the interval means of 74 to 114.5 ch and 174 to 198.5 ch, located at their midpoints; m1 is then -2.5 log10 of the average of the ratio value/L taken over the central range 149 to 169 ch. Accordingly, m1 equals -0.24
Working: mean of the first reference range 22.9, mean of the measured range 16.7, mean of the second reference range 9.27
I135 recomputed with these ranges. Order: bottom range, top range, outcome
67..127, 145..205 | 0.59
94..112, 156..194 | 0.61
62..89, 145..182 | 0.57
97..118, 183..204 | 0.43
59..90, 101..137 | 0.61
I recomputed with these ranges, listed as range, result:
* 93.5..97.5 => 21.3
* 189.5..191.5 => 8.88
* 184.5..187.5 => 9.05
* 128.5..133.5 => 16.3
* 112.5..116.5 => 14.8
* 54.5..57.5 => 30.5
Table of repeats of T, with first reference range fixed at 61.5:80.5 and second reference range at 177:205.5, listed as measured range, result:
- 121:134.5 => 0.194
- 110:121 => 0.342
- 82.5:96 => -0.016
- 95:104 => 0.066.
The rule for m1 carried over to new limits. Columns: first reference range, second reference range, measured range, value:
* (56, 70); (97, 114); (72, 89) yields -0.13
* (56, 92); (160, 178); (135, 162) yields -0.16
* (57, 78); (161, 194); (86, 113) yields 0.07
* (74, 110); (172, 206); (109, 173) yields -0.05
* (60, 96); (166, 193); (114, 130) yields 0.37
